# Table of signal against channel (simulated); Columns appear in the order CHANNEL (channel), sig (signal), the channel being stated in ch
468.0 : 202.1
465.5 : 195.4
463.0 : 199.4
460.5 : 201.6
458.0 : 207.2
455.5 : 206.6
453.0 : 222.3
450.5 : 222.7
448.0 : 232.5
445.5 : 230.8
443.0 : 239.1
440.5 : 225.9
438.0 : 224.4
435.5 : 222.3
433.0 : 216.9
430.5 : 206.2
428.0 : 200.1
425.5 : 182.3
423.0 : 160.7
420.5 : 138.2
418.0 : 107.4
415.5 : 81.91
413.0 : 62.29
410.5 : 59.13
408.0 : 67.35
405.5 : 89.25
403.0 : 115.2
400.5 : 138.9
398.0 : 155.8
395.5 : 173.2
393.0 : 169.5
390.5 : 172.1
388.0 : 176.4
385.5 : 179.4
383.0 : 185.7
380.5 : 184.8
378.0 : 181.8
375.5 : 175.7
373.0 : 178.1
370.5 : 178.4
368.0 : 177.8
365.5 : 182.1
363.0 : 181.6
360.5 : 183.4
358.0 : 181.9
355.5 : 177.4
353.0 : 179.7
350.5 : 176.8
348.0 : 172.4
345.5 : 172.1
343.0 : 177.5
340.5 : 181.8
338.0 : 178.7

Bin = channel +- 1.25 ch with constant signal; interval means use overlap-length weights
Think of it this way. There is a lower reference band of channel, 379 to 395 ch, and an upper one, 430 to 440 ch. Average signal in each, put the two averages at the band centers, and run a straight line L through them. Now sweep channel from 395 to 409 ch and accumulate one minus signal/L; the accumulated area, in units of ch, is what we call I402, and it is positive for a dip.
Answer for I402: 5.0 ch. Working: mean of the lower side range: 178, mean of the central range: 122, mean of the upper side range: 219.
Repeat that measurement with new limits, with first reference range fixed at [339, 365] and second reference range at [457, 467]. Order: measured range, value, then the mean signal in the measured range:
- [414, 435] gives 3.3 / 163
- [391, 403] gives 2.0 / 156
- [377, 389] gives 0.2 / 182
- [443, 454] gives -1.7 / 229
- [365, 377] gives 0.3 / 178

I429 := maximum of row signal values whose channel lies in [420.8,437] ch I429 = 222.3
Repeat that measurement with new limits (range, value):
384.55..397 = 179.4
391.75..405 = 173.2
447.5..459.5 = 232.5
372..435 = 216.9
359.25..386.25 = 185.7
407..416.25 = 81.91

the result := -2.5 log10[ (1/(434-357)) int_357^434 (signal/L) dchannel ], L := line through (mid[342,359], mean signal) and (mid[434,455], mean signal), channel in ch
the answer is 0.26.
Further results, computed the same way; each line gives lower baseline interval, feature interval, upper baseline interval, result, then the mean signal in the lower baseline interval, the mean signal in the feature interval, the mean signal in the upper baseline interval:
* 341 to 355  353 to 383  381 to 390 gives -0.01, 176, 180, 180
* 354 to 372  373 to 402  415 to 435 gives 0.02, 180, 172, 167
